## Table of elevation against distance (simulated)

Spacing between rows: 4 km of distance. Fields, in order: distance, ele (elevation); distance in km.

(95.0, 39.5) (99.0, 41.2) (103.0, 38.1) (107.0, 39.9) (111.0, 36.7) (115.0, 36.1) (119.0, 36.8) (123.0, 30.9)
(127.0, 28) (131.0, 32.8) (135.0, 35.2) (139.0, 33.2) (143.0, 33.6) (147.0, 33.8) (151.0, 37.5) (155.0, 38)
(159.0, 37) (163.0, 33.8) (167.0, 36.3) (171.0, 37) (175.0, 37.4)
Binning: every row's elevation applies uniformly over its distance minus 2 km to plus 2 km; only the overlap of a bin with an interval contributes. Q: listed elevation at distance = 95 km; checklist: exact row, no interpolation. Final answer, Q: 39.5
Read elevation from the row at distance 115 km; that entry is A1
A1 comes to 36.1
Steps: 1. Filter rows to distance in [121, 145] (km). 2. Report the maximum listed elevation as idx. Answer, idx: 35.2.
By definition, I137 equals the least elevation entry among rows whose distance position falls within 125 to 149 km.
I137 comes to 28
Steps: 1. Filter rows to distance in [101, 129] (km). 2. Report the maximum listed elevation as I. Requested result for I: 39.9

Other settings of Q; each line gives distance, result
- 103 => 38.1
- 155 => 38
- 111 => 36.7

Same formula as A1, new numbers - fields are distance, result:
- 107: 39.9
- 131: 32.8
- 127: 28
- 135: 35.2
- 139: 33.2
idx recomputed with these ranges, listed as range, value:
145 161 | 38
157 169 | 37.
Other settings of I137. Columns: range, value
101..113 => 36.7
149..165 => 33.8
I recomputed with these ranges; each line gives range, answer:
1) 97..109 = 41.2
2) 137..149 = 33.8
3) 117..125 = 36.8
